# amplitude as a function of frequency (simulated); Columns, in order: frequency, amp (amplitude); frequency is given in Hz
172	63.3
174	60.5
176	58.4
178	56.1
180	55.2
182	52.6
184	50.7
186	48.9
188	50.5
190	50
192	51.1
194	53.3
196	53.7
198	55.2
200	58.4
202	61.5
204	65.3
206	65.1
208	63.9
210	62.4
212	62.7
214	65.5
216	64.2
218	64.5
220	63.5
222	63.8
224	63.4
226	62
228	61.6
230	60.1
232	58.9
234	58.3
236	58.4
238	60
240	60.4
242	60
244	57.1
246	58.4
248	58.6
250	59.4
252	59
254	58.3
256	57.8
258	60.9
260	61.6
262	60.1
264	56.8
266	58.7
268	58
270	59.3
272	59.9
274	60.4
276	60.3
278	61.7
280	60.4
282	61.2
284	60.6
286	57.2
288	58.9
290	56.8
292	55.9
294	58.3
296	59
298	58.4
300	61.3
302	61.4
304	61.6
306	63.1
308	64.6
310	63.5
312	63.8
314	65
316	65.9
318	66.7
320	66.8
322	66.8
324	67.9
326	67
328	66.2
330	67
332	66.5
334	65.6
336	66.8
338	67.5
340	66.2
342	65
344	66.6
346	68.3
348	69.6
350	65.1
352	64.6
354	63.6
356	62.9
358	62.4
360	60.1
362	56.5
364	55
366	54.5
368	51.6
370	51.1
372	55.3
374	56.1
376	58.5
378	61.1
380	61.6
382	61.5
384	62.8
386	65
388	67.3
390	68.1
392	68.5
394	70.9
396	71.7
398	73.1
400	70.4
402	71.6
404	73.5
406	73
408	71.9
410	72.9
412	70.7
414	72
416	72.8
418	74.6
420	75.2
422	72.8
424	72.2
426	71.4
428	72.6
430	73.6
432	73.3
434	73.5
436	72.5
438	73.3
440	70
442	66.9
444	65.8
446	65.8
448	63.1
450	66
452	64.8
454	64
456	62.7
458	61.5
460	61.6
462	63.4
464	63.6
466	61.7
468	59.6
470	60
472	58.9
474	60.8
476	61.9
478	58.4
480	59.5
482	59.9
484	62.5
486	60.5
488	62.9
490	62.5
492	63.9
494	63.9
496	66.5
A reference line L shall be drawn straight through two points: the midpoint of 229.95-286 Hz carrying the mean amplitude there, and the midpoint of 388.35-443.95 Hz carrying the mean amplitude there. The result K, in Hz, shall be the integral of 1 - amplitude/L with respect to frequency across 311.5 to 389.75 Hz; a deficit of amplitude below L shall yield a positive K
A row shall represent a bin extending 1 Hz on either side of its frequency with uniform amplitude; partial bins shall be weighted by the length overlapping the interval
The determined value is 3.97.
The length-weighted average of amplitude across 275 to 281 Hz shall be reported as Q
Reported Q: 60.8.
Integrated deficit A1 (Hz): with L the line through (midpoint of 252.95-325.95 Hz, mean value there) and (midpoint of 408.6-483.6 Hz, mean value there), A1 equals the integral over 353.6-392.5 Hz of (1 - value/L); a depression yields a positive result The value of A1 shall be 2.5 Hz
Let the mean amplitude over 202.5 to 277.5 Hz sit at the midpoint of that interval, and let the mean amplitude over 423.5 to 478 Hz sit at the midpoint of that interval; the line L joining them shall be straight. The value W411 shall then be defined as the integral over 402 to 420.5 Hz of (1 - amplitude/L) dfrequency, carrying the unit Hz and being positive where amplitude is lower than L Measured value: -2.2 Hz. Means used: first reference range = 60.8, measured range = 72.8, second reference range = 65.9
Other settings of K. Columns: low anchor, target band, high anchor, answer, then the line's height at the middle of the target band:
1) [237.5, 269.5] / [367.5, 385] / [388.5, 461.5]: 2.3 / 66.8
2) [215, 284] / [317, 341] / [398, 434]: -0.2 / 66.2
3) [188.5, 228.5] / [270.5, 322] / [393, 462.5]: 2.3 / 64.2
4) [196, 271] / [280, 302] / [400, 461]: 1.5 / 63.3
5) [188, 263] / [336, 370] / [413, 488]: 0.6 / 63.5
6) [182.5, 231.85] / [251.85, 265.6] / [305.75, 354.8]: 0.6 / 62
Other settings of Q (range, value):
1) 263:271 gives 58.2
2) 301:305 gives 61.5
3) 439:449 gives 66.3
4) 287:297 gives 57.8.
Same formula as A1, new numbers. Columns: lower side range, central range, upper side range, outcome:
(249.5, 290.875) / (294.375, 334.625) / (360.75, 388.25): -3.7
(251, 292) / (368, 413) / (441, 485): -3.4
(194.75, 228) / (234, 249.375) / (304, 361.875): 1.0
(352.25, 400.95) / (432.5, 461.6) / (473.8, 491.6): -2.4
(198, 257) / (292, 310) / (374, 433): 1.1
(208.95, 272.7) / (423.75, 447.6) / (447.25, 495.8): -3.4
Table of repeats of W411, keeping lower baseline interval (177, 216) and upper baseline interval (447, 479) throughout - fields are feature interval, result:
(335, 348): -1.6 Hz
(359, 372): 1.2 Hz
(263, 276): -0.1 Hz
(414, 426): -2.4 Hz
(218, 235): -1.2 Hz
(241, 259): -0.2 Hz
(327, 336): -1.0 Hz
